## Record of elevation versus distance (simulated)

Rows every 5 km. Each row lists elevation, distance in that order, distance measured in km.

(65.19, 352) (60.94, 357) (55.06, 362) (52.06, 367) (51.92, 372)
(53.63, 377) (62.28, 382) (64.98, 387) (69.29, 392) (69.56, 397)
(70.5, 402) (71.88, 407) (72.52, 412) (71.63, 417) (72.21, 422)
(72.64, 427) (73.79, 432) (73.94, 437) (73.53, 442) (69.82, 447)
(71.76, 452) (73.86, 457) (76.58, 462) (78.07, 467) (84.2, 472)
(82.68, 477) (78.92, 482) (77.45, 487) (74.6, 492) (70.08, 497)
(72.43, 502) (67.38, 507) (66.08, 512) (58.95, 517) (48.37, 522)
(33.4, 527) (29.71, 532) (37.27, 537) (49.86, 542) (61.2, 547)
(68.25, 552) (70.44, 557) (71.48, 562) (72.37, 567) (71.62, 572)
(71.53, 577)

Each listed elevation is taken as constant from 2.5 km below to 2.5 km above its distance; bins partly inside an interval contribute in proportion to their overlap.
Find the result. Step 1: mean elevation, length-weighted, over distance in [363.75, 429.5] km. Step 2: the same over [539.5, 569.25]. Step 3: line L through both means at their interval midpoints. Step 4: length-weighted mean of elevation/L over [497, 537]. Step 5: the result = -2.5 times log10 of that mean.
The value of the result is 0.22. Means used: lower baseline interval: 65.7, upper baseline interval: 65.5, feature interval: 53.7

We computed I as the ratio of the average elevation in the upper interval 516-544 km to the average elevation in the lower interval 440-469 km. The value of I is 0.57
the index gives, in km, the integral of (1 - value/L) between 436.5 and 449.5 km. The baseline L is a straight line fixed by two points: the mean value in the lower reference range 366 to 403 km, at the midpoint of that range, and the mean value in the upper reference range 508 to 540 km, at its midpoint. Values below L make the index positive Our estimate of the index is -3.9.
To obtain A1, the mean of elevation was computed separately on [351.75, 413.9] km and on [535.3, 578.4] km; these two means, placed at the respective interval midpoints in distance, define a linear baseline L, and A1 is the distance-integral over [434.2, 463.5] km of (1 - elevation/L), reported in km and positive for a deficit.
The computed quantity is -4.5 km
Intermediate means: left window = 62.9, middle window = 73.1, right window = 64.1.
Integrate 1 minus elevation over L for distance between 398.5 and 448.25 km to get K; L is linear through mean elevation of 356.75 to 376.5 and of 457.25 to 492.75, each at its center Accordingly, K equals -3.94 km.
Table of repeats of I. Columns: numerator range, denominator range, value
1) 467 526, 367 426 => 1.07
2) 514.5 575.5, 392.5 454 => 0.78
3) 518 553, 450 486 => 0.60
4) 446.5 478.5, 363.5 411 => 1.22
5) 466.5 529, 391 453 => 0.96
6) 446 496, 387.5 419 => 1.09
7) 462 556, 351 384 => 1.12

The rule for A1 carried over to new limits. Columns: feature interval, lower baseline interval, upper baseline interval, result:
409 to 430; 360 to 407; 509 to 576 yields -4.0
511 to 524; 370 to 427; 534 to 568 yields 1.0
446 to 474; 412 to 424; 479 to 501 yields -0.7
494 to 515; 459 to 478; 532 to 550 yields -1.7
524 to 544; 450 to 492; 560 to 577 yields 9.8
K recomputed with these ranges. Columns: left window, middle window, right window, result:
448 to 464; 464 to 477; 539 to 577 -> -1.6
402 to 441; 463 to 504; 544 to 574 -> -3.7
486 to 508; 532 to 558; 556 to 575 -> 6.4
